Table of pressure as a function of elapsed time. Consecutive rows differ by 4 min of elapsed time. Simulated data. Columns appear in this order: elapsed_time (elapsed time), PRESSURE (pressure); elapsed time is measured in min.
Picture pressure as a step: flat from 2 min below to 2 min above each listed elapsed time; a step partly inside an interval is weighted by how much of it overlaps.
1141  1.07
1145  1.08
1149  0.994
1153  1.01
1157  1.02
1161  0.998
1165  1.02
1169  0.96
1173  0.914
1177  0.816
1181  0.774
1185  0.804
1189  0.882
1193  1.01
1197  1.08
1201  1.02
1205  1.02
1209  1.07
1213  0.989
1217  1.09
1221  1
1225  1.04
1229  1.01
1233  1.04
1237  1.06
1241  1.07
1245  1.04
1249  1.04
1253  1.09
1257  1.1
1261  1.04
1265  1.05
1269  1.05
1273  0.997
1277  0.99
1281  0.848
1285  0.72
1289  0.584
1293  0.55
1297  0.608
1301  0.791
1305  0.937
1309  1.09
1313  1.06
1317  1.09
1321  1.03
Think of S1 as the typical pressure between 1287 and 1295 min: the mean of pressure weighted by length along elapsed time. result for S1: 0.567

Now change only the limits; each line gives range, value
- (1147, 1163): 1.01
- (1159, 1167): 1.01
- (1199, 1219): 1.04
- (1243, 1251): 1.04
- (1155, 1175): 0.982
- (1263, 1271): 1.05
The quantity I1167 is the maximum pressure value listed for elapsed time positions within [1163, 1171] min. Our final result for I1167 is 1.02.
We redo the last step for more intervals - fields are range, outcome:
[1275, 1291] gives 0.99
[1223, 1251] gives 1.07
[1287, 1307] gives 0.937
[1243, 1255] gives 1.09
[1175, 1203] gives 1.08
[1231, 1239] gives 1.06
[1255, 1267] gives 1.1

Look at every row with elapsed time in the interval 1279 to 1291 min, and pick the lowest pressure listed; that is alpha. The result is 0.584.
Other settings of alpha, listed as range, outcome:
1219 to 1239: 1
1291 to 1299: 0.55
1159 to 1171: 0.96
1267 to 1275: 0.997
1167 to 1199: 0.774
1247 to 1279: 0.99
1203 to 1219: 0.989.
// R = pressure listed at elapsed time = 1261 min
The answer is 1.04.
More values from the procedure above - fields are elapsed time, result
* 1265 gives 1.05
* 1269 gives 1.05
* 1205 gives 1.02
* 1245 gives 1.04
